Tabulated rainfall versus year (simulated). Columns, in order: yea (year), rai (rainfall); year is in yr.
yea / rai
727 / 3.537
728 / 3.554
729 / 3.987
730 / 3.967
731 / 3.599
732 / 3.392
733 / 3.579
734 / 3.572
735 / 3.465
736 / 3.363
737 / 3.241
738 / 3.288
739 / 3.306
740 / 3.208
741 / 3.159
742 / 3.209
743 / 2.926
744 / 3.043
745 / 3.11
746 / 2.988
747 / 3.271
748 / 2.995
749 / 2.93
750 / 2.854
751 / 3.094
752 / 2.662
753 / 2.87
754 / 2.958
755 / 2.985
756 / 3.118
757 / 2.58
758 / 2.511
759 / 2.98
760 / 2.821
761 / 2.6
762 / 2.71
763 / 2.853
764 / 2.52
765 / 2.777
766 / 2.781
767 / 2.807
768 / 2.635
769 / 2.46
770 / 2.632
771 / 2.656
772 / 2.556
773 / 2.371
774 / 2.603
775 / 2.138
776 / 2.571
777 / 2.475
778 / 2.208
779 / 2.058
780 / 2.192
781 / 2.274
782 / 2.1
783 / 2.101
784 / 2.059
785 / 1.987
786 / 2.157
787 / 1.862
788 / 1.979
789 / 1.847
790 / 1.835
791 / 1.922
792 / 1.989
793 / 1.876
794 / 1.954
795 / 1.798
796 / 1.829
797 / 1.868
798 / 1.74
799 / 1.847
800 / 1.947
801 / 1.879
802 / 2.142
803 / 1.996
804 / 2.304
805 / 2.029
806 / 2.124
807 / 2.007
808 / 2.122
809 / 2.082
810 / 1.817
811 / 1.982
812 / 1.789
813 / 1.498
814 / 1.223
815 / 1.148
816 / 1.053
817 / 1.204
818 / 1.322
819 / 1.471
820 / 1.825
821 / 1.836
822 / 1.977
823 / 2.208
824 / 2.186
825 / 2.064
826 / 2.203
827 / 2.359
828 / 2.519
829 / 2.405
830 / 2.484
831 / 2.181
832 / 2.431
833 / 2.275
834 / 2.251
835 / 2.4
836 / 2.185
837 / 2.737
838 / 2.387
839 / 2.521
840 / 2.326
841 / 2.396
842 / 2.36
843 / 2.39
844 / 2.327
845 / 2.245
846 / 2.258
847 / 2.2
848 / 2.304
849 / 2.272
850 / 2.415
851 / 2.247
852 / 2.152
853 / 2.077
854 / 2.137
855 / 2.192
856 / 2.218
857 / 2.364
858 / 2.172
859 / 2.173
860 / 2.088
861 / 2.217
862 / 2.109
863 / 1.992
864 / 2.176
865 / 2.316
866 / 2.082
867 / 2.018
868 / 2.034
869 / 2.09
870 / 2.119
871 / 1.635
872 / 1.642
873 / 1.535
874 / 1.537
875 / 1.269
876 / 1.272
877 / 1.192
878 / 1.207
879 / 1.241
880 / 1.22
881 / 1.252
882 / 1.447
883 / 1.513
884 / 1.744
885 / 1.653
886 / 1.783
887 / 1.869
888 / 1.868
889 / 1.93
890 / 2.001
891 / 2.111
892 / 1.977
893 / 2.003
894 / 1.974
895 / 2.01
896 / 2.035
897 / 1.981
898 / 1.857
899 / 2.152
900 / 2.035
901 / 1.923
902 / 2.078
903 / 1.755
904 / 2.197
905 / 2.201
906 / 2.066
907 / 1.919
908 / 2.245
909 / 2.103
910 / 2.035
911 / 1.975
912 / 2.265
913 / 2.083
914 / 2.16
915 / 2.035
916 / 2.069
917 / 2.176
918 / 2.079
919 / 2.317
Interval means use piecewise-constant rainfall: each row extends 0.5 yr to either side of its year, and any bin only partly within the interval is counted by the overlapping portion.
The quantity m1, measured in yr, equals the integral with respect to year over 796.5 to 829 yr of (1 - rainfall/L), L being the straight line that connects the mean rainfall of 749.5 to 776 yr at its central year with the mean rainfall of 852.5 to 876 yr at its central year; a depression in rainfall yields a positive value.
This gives 6.59 yr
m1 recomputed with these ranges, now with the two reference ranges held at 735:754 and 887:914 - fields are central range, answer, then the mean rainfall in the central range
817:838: 3.10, 2.15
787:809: 6.22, 1.95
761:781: 2.68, 2.52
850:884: 6.21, 1.85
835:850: 0.43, 2.35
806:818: 4.55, 1.64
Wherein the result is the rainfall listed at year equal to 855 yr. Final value 2.192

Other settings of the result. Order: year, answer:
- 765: 2.777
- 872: 1.642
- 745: 3.11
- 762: 2.71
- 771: 2.656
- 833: 2.275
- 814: 1.223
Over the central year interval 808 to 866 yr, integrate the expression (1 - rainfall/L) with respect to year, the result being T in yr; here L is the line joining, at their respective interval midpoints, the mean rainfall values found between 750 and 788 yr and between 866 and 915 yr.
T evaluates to 0.7 yr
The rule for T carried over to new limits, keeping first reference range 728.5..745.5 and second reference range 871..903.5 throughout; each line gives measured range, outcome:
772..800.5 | 7.8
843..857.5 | -0.8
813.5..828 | 4.1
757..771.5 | 1.8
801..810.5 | 2.0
